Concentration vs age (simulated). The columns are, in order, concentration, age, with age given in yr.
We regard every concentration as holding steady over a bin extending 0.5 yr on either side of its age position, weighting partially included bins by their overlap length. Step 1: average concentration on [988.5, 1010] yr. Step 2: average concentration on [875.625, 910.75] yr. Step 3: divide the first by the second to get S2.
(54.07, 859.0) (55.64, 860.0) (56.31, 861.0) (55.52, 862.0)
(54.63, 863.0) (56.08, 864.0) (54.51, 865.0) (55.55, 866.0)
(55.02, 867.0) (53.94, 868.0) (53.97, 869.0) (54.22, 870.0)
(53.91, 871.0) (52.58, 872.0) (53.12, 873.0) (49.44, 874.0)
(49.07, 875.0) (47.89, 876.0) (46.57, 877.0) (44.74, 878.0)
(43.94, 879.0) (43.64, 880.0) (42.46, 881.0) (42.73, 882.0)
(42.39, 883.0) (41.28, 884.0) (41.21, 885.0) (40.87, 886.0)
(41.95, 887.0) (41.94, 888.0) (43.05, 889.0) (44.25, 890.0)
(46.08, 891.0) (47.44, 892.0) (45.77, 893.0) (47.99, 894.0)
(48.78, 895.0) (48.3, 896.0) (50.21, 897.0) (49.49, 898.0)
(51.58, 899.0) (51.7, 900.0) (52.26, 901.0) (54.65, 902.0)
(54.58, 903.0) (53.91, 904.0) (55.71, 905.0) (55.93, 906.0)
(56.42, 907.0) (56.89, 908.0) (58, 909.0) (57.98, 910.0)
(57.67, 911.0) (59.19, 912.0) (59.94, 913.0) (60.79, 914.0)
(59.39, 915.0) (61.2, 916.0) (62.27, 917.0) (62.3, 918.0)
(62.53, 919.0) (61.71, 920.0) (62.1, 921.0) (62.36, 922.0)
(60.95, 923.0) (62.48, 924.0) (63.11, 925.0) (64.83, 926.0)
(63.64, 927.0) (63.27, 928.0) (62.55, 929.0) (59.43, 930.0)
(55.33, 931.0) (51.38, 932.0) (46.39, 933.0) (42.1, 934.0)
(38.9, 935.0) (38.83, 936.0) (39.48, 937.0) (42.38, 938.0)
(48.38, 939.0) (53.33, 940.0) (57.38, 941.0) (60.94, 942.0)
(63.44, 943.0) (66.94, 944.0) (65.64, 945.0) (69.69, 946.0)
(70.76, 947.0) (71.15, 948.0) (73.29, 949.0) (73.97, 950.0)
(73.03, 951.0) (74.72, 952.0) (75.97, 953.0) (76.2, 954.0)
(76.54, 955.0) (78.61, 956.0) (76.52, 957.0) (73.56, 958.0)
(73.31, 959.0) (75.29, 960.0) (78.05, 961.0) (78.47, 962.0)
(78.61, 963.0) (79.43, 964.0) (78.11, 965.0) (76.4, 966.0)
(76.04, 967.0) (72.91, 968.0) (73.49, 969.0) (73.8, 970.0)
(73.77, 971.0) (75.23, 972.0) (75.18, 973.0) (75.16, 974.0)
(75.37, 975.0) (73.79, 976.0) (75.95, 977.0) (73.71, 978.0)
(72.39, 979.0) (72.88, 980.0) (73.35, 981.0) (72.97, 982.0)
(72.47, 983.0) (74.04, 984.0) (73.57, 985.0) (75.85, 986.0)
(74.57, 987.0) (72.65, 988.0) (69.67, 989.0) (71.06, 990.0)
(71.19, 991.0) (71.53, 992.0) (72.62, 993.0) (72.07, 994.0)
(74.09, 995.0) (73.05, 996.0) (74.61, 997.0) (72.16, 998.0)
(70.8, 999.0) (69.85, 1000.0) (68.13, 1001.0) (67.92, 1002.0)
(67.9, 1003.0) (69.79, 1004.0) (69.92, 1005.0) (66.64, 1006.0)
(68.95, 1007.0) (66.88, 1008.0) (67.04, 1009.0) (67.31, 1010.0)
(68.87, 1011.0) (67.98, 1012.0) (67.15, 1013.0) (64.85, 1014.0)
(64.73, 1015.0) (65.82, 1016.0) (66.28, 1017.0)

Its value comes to 1.45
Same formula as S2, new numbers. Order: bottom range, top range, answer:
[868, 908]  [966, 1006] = 1.50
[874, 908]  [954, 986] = 1.58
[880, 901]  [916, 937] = 1.25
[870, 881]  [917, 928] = 1.29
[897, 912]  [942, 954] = 1.29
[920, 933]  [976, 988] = 1.22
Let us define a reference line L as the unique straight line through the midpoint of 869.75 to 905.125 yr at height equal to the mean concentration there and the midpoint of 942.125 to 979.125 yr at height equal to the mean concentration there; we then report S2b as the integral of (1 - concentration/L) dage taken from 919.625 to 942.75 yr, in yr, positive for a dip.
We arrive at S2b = 3.01 yr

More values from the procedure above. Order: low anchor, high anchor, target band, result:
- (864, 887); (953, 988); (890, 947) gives 4.4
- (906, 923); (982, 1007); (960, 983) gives -2.4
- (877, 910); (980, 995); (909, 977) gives -4.7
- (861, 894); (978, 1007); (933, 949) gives 1.5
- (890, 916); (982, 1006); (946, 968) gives -3.8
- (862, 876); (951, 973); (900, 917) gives 1.6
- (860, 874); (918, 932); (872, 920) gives 5.9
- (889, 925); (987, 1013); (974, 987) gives -1.3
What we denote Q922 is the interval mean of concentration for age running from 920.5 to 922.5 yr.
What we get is 62.2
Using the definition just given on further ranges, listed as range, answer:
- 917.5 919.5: 62.4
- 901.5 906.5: 55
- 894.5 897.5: 49.1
